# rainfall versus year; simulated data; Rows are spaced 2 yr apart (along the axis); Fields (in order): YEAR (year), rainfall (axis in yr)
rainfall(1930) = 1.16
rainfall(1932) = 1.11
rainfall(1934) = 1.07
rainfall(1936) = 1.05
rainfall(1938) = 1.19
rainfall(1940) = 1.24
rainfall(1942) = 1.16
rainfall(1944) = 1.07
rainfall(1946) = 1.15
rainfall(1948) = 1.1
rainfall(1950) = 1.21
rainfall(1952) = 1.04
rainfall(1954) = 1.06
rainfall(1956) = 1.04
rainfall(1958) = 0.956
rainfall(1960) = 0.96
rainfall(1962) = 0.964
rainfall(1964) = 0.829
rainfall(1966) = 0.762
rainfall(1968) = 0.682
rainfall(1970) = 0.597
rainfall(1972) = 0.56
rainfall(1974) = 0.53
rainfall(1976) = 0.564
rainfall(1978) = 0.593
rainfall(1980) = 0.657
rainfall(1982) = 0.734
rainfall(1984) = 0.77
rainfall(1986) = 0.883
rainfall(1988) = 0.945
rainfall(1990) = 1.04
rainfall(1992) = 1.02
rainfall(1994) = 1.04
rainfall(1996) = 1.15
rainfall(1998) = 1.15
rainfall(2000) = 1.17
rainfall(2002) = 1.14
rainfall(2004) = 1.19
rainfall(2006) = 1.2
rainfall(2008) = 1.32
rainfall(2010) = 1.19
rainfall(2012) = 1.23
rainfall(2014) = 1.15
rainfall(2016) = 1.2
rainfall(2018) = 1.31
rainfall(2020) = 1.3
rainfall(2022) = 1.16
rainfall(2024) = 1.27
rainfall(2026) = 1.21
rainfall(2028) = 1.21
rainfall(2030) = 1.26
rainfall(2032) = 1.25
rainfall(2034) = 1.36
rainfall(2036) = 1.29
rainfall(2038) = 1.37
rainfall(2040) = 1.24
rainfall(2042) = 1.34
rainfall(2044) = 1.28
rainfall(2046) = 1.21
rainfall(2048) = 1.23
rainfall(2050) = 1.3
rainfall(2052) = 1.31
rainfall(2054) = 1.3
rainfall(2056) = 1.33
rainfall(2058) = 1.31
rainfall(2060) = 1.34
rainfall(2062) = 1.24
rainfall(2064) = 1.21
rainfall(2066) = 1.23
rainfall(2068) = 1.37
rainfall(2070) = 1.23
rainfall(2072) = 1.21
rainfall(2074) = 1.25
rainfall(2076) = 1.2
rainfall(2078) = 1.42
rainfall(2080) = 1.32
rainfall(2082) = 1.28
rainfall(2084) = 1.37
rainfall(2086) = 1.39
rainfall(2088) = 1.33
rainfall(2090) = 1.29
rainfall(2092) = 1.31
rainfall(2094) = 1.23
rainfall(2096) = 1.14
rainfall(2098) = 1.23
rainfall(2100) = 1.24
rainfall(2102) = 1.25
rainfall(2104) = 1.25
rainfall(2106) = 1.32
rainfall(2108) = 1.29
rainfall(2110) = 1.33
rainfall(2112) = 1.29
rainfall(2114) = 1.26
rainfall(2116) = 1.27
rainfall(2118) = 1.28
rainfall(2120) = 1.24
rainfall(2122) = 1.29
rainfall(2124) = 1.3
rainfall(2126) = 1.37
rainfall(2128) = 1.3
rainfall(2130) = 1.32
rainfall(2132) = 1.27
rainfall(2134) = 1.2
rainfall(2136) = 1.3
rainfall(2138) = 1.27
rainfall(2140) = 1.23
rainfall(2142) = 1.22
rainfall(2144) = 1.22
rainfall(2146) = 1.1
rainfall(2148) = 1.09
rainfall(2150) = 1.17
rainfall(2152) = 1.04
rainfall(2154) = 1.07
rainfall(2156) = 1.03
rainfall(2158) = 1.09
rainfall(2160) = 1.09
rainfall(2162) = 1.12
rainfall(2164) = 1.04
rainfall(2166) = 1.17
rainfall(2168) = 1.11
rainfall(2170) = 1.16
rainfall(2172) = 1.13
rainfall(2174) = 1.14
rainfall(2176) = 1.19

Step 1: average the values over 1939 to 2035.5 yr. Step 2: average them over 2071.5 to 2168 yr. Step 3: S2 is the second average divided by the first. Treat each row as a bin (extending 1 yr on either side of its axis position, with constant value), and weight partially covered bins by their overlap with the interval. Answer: 1.19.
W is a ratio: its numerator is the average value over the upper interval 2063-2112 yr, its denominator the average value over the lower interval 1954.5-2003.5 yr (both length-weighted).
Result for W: 1.47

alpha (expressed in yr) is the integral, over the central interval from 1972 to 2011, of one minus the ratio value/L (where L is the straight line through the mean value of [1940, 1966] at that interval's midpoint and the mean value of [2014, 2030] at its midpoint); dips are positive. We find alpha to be 6.9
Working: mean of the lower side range 1.04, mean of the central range 0.952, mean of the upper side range 1.23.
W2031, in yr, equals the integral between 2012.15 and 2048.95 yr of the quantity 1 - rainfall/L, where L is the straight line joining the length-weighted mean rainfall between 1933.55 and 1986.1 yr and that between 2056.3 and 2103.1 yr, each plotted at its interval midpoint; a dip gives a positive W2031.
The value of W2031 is -4.35 yr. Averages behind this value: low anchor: 0.903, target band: 1.26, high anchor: 1.28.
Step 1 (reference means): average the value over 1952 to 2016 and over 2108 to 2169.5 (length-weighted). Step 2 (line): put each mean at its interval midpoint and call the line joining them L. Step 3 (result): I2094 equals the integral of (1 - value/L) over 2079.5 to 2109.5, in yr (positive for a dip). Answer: -4.1 yr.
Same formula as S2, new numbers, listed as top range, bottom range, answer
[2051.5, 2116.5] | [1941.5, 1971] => 1.32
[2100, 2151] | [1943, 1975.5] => 1.39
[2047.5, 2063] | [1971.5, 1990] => 1.81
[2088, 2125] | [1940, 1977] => 1.39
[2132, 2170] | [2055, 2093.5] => 0.88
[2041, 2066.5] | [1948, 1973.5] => 1.44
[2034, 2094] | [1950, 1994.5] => 1.55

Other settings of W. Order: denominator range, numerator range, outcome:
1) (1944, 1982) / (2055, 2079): 1.50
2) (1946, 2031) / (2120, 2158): 1.20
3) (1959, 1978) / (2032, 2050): 1.81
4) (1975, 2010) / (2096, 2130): 1.30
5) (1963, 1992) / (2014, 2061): 1.73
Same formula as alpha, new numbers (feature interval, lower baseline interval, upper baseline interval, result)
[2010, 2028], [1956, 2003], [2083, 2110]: -4.0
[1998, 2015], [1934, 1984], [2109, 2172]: -3.7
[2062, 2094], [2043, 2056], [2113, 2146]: -0.4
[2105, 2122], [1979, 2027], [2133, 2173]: -2.3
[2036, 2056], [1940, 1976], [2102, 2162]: -4.0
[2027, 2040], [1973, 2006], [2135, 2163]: -4.0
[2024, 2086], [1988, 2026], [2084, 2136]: -3.0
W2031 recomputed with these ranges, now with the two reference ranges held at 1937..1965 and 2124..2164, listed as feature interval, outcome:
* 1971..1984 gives 5.6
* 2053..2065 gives -1.6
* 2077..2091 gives -2.4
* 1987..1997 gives 0.5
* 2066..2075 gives -1.0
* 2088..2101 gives -1.0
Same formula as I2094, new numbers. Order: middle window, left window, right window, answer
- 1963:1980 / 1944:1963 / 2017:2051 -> 7.11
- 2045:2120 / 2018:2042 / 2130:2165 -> -3.76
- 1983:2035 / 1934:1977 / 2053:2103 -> -3.15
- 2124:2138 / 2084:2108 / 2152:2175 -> -1.26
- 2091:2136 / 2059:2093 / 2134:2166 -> -2.11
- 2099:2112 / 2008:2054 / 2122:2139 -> 0.03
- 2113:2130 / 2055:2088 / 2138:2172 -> -1.38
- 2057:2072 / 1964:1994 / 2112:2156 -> -3.83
